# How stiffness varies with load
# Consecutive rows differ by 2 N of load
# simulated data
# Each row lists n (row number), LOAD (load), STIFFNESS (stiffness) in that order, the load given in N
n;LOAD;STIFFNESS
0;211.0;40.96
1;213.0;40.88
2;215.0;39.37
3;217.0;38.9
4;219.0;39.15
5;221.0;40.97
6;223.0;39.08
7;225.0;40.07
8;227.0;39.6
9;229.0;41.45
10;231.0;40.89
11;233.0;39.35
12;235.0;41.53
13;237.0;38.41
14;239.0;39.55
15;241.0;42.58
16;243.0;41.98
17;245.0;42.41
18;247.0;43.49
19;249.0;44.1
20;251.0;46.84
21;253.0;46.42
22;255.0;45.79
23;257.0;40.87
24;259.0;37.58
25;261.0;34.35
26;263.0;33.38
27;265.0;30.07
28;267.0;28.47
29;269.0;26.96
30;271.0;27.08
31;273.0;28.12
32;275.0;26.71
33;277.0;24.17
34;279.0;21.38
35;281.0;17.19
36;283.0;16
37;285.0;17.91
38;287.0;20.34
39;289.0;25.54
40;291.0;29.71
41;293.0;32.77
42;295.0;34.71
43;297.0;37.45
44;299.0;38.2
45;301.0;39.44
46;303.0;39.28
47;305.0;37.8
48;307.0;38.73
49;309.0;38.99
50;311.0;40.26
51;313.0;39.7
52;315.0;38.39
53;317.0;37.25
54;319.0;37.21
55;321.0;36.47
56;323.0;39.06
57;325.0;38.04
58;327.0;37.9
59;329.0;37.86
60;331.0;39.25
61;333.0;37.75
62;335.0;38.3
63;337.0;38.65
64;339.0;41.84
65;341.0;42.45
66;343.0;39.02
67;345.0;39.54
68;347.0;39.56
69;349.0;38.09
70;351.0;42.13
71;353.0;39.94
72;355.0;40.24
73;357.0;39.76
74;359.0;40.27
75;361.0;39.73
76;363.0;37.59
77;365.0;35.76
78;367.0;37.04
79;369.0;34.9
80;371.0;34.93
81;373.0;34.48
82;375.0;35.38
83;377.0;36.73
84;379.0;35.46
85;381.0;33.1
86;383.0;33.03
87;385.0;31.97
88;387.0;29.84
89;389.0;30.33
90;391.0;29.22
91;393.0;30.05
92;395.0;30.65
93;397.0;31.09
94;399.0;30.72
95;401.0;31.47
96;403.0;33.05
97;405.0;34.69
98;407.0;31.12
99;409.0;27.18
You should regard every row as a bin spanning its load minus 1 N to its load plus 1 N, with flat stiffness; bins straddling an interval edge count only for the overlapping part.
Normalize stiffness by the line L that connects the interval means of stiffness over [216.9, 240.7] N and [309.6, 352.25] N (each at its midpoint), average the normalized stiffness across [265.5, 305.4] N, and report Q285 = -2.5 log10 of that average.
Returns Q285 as 0.36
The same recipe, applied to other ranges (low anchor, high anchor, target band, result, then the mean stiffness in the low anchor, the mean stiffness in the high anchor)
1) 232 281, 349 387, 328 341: -0.08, 35.9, 36.7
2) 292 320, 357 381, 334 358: -0.08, 37.9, 36.6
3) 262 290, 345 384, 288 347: -0.23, 24.5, 37.3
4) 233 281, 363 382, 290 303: 0.00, 35.9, 35.4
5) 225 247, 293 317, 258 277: 0.30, 40.9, 38.2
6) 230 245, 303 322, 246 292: 0.27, 40.7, 38.4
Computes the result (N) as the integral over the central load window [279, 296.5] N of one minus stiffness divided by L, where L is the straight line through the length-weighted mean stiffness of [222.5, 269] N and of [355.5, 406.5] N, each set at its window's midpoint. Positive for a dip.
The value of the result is 6.2 N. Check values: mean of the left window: 39.7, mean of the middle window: 24.5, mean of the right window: 34.1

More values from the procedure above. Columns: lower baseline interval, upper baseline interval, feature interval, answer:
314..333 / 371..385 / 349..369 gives -1.8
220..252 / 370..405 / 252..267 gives 0.9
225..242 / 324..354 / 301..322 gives 0.6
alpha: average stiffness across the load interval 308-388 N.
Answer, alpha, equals 37.7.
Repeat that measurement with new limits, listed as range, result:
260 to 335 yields 32.6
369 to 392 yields 33.2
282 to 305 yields 30.5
